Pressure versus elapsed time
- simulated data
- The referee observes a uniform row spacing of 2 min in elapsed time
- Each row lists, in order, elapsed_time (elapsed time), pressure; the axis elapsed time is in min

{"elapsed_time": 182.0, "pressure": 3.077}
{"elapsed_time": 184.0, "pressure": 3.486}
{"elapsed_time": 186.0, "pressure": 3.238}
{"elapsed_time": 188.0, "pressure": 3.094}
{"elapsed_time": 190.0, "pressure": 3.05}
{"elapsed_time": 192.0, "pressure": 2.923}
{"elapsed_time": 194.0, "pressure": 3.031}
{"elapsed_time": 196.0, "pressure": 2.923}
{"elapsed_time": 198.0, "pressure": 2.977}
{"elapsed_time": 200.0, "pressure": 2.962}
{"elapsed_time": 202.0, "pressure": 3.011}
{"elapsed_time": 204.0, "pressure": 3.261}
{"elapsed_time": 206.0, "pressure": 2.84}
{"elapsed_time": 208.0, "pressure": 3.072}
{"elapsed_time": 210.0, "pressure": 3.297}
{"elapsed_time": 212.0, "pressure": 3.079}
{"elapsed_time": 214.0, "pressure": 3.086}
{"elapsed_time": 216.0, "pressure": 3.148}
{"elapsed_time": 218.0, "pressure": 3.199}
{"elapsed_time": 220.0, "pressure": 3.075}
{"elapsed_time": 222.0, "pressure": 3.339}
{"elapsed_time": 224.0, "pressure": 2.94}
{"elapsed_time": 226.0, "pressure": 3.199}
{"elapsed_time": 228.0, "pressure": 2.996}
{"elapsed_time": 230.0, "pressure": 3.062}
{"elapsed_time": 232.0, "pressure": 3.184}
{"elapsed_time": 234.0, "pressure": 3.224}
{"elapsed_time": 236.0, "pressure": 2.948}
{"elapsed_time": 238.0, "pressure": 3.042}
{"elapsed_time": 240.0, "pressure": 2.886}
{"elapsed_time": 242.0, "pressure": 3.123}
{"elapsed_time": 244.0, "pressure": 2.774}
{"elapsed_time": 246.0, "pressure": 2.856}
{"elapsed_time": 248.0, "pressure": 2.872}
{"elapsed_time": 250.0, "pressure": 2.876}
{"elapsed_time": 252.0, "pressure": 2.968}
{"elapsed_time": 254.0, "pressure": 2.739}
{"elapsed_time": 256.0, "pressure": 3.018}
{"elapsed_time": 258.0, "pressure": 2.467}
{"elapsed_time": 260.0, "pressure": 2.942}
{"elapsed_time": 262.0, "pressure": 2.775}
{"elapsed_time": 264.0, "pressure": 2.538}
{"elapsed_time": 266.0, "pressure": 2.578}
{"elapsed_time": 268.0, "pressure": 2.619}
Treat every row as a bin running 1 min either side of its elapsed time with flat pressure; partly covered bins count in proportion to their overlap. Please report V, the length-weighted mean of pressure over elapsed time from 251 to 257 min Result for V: 2.91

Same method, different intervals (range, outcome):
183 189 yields 3.27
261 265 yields 2.66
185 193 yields 3.08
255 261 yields 2.81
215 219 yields 3.17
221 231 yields 3.11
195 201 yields 2.95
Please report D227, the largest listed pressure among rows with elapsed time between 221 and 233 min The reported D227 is 3.339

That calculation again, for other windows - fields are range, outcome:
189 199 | 3.05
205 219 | 3.297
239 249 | 3.123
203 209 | 3.261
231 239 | 3.224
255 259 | 3.018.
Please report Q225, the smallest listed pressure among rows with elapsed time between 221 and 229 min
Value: 2.94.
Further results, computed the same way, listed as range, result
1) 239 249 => 2.774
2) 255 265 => 2.467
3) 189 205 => 2.923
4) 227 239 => 2.948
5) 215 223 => 3.075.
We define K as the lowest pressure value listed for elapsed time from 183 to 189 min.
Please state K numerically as 3.094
